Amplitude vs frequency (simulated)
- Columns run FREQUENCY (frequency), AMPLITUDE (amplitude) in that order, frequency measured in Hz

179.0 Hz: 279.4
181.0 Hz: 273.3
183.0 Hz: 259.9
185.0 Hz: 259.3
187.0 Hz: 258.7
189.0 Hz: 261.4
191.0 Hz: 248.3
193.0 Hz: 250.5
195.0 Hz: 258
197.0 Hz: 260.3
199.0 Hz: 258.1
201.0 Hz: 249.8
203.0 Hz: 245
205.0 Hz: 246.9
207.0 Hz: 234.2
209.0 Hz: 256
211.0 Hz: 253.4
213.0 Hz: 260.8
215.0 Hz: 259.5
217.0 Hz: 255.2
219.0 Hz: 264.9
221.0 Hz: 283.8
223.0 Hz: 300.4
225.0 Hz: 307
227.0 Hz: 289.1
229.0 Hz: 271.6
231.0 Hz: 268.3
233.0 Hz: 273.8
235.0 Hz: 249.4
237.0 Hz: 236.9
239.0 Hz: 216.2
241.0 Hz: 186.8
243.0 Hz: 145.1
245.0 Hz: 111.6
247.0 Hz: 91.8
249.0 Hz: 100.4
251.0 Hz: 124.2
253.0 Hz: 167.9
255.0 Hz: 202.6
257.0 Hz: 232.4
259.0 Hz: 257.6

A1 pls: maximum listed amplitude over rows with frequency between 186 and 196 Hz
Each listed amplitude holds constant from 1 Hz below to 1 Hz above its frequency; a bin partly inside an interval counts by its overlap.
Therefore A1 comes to 261.4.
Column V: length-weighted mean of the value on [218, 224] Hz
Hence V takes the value 283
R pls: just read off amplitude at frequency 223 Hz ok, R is 300.4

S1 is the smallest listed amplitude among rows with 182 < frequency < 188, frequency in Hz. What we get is 258.7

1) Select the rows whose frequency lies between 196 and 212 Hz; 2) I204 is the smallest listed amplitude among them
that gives 234.2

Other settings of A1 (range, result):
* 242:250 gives 145.1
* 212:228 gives 307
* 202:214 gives 260.8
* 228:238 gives 273.8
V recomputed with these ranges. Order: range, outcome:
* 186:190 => 260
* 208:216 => 257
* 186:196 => 255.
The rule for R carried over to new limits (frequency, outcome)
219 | 264.9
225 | 307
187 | 258.7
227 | 289.1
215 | 259.5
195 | 258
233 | 273.8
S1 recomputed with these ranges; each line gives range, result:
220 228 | 283.8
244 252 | 91.8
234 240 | 216.2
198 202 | 249.8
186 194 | 248.3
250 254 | 124.2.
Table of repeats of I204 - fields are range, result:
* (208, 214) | 253.4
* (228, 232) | 268.3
